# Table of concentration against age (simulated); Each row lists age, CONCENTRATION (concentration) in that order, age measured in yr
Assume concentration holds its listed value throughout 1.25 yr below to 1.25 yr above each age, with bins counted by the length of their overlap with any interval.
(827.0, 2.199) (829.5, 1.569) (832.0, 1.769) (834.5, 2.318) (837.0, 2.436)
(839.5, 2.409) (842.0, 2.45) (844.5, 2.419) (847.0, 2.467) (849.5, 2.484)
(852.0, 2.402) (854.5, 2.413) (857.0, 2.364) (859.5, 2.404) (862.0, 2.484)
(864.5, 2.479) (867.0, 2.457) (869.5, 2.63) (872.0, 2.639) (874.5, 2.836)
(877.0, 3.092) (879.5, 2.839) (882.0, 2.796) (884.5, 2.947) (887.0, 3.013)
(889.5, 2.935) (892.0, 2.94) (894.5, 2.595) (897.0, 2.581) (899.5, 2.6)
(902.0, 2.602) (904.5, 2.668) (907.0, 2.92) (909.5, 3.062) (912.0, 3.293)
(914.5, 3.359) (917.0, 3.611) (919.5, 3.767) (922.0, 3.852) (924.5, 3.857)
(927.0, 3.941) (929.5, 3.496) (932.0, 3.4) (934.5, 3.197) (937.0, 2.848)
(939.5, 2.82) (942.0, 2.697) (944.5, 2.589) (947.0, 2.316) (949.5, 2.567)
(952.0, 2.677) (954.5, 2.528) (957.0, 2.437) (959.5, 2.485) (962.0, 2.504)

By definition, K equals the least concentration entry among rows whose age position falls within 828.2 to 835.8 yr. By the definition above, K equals 1.569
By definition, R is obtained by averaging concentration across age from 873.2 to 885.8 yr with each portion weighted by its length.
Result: 2.9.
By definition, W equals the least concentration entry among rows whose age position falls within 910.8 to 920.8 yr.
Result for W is 3.293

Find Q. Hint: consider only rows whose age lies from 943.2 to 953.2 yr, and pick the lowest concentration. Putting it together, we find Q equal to 2.316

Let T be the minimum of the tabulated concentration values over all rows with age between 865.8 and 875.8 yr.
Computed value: 2.457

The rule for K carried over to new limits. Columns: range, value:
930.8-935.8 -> 3.197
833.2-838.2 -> 2.318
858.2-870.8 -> 2.404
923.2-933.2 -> 3.4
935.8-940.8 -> 2.82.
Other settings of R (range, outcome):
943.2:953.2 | 2.54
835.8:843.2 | 2.43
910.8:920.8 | 3.51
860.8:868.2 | 2.47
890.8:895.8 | 2.76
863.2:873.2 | 2.55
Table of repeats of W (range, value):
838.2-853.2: 2.402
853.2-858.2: 2.364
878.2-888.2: 2.796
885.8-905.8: 2.581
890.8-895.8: 2.595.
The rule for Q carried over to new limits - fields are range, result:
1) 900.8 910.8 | 2.602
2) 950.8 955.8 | 2.528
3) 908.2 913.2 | 3.062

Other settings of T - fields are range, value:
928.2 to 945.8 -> 2.589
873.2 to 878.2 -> 2.836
